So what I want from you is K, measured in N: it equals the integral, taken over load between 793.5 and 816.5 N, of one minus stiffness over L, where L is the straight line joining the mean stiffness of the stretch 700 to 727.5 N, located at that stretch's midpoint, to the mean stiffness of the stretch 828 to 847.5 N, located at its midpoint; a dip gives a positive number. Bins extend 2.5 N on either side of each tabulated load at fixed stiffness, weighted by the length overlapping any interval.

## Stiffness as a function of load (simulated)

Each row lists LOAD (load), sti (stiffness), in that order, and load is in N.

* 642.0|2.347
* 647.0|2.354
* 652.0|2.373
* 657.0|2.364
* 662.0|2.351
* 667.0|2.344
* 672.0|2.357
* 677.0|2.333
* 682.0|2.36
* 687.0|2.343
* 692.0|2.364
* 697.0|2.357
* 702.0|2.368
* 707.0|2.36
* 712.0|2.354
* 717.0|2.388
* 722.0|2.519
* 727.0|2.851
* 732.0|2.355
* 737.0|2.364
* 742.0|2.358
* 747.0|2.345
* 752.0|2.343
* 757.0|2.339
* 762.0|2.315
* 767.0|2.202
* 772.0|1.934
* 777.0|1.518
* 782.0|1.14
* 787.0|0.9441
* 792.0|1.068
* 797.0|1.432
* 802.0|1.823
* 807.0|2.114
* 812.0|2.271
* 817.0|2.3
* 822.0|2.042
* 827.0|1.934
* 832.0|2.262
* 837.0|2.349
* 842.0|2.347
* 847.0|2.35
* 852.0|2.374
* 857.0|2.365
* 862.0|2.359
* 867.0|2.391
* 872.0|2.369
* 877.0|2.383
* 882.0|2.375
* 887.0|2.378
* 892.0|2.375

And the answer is 4.2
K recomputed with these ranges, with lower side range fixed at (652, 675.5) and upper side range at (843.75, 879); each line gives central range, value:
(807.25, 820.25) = 0.68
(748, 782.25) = 4.66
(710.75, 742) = -1.43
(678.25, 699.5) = 0.02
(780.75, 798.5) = 9.26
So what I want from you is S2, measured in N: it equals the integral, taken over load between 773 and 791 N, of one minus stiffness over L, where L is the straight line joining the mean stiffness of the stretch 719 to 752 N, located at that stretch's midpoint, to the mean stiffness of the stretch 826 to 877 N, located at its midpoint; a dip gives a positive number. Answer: 8.6 N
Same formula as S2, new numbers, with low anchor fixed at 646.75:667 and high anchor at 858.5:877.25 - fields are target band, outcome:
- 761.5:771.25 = 0.7 N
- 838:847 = 0.1 N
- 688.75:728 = -1.1 N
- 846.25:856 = 0.0 N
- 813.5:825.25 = 1.0 N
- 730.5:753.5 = 0.1 N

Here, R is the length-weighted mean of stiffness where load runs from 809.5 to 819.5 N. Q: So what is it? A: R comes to 2.29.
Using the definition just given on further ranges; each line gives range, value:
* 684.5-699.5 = 2.35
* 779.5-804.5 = 1.28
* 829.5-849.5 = 2.33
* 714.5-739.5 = 2.5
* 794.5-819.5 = 1.99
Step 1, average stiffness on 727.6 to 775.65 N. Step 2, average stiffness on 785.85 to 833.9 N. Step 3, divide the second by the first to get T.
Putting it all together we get 0.80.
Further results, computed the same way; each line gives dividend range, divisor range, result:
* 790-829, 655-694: 0.80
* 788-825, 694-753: 0.76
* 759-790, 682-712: 0.71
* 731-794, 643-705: 0.82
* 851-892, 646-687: 1.01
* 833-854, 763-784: 1.34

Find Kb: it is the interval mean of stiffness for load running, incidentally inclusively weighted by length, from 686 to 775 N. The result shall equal 2.35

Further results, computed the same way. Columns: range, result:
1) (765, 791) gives 1.51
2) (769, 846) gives 1.84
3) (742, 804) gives 1.81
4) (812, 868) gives 2.28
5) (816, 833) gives 2.11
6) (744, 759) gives 2.34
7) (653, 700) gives 2.35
